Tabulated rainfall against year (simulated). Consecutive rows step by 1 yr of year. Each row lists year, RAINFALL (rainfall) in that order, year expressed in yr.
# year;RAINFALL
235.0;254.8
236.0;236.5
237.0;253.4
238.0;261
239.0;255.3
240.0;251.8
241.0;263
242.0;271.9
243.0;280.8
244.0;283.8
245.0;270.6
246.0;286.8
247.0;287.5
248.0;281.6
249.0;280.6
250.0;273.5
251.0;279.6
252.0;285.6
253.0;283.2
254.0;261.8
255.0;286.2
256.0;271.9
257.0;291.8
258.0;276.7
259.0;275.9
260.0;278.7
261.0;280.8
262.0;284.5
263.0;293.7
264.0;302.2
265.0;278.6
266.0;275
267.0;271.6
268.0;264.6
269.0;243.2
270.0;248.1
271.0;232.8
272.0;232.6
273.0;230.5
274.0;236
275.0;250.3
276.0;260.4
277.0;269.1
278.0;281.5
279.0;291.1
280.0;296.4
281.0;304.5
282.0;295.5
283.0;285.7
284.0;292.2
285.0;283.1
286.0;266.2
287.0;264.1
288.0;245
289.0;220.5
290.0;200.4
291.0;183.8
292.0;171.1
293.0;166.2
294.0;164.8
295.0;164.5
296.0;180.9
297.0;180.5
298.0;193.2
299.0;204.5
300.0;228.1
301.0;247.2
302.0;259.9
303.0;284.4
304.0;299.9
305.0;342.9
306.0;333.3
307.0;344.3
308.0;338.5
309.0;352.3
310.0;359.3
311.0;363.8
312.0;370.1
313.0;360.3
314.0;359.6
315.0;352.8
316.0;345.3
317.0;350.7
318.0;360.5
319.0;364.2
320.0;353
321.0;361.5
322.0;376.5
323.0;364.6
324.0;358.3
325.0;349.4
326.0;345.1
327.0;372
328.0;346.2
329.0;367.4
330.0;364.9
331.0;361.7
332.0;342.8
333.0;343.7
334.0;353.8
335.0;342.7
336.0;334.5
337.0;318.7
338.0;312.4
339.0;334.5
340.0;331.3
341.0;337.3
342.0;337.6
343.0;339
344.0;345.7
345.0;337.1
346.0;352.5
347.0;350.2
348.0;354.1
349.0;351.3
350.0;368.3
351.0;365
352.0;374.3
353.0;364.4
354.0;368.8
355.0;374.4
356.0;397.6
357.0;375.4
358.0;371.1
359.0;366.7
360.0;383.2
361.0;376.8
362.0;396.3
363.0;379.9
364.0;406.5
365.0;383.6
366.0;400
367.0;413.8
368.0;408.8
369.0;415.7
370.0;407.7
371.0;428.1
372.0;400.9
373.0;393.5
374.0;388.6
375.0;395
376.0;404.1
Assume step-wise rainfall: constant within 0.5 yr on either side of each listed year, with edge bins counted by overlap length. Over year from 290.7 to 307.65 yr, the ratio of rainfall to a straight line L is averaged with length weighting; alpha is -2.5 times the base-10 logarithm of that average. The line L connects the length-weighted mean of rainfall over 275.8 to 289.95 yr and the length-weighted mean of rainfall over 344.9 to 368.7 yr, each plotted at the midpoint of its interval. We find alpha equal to 0.26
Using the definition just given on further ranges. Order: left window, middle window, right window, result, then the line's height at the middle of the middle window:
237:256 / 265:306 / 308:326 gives 0.28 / 320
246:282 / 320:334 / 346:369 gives -0.04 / 344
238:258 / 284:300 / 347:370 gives 0.45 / 318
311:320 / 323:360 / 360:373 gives 0.08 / 380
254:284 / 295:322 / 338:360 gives 0.02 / 314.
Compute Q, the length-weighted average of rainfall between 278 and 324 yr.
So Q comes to 288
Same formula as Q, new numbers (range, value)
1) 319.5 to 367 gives 360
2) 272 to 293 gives 254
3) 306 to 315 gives 355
